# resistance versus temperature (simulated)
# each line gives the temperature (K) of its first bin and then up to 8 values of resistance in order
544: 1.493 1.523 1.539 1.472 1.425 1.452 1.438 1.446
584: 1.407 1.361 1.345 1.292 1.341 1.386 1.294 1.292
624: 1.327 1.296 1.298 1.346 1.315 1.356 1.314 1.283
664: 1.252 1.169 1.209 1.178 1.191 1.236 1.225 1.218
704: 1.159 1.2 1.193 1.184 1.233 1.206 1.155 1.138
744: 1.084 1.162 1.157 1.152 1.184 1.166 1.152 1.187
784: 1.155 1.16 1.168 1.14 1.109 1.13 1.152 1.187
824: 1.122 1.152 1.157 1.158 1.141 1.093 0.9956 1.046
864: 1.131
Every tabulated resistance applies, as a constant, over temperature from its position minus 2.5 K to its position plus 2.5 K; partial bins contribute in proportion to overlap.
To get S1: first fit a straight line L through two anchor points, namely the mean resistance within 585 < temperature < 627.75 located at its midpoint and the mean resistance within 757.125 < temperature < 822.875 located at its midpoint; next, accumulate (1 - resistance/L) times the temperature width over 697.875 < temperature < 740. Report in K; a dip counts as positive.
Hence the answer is 1.2 K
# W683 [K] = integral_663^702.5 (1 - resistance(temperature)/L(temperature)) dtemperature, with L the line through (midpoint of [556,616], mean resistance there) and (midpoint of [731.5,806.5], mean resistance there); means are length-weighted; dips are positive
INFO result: 1.8 K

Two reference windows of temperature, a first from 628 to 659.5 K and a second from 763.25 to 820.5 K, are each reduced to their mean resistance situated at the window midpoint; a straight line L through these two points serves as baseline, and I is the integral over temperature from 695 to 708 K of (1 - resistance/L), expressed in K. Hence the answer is 0.6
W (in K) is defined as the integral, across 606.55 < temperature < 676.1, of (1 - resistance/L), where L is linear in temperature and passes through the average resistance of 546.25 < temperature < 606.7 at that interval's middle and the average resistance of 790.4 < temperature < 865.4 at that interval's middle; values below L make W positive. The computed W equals 2.5 K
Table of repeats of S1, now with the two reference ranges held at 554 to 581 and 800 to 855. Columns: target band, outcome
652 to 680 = 2.03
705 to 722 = 1.10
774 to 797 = 0.35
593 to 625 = 1.80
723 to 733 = 0.38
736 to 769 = 2.06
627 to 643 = 0.66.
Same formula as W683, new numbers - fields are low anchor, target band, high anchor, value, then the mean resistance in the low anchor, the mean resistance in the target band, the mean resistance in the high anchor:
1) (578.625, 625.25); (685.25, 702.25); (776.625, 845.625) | 0.53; 1.35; 1.22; 1.15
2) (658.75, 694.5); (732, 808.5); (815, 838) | 1.68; 1.21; 1.15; 1.15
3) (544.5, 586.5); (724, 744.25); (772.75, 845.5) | 1.37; 1.46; 1.16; 1.15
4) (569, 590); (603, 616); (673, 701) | 0.20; 1.42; 1.34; 1.21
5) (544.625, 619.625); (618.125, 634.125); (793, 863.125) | 0.59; 1.41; 1.31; 1.12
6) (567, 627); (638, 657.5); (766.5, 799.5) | -0.30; 1.36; 1.33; 1.16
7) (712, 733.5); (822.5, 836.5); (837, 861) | -0.53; 1.2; 1.15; 1.09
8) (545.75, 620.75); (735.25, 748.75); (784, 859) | 1.08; 1.4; 1.12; 1.13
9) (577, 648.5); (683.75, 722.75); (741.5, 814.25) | 1.05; 1.34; 1.2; 1.15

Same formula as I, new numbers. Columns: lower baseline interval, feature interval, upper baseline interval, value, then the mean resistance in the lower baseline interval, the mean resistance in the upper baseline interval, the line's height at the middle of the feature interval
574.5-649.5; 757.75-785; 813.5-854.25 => 0.6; 1.34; 1.13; 1.19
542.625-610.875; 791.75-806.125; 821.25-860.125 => 0.3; 1.42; 1.11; 1.16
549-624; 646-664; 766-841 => 0.1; 1.39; 1.15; 1.32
